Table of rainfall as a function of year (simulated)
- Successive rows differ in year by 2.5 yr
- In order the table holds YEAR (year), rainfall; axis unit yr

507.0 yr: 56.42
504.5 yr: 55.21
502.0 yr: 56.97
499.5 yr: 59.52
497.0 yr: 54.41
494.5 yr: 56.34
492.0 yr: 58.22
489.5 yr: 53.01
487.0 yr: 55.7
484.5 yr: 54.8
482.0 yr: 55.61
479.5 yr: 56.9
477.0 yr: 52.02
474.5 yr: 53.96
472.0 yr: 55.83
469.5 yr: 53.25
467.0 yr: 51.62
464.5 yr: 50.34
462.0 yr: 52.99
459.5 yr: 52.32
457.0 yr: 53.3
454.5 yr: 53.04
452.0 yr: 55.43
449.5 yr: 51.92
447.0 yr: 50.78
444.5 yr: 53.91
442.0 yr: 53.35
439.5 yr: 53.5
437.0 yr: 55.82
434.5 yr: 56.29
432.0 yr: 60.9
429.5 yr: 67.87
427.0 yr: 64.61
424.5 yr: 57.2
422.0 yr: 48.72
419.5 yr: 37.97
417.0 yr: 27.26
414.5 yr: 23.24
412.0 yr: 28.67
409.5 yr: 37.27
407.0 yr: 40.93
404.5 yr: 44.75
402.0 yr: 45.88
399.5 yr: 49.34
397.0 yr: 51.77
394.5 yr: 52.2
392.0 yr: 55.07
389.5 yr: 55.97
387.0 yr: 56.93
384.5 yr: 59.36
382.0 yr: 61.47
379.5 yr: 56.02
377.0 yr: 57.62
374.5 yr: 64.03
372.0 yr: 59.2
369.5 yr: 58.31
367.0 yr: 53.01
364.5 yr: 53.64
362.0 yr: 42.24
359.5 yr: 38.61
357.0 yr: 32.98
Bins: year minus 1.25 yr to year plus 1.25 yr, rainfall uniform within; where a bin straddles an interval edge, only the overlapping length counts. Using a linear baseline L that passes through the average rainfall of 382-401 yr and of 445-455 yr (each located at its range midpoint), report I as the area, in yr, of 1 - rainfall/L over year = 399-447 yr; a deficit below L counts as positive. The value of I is 5.2 yr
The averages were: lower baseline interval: 54.7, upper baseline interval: 52.9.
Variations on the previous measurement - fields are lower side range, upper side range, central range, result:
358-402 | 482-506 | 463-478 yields 0.7 yr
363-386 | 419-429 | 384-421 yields 7.8 yr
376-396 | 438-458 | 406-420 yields 5.9 yr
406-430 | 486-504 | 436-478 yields -3.1 yr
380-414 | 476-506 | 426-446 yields -2.5 yr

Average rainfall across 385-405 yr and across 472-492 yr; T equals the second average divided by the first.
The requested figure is 1.1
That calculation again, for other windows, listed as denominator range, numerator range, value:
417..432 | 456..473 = 0.99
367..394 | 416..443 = 0.92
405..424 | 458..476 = 1.46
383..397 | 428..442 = 1.05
